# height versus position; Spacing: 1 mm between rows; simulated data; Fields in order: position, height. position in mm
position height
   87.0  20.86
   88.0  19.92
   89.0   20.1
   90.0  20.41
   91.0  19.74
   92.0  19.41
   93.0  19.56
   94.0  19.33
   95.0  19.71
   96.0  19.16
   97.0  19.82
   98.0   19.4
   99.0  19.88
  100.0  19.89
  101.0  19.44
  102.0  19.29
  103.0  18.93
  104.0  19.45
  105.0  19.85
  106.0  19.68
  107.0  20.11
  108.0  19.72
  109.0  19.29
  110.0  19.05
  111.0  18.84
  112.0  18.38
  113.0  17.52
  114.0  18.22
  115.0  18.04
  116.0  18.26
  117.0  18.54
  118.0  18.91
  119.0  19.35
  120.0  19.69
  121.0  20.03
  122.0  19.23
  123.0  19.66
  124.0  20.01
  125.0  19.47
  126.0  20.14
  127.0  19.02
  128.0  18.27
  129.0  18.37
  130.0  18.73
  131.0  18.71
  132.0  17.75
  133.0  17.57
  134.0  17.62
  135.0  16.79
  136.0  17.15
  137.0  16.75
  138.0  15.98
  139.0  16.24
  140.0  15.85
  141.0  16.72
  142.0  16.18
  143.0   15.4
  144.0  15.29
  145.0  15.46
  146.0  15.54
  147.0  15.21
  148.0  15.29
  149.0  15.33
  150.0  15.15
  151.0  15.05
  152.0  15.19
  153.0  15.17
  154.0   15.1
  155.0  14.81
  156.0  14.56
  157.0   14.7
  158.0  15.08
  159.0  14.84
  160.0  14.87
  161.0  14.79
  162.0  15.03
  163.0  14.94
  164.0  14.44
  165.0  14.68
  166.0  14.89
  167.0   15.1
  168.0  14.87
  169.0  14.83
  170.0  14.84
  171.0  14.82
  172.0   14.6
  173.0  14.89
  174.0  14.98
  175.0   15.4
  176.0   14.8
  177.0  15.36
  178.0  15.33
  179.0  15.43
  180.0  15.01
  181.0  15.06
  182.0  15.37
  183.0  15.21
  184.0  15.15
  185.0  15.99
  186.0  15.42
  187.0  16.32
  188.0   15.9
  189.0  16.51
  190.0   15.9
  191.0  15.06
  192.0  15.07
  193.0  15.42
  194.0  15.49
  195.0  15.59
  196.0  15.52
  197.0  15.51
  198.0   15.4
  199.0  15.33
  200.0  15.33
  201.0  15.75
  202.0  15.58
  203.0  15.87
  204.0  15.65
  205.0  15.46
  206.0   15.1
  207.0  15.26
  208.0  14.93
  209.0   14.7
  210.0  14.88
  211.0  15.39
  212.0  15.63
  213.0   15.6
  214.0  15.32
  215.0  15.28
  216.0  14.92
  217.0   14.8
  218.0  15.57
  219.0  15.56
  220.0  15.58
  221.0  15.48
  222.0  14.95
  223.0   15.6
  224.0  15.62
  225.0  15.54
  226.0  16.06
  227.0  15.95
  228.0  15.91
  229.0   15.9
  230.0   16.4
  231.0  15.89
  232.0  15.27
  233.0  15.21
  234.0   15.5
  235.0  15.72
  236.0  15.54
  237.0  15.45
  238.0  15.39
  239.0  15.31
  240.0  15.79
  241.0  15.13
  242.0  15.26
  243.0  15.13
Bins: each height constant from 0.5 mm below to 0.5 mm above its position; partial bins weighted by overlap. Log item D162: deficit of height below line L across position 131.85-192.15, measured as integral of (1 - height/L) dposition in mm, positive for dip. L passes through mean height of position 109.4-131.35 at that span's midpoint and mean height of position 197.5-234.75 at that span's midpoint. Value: 6.83 mm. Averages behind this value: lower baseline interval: 18.9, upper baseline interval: 15.5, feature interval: 15.4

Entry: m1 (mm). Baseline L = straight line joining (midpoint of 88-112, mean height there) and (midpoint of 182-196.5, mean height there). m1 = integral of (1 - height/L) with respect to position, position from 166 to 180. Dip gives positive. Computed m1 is 1.1 mm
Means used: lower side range 19.6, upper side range 15.6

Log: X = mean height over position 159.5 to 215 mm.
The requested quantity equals 15.3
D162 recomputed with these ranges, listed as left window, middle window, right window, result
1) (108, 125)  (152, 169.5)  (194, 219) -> 2.4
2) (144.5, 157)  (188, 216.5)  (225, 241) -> 0.1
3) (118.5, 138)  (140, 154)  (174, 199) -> 1.7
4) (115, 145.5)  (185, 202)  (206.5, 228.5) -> 0.5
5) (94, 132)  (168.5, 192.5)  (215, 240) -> 2.4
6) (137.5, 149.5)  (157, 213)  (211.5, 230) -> 1.3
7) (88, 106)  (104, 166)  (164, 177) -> 0.3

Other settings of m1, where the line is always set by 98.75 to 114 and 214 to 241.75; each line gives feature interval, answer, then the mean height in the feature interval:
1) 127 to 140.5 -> 0.72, 17.4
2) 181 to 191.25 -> 0.69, 15.7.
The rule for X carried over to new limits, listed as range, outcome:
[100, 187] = 16.8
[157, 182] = 15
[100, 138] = 18.8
